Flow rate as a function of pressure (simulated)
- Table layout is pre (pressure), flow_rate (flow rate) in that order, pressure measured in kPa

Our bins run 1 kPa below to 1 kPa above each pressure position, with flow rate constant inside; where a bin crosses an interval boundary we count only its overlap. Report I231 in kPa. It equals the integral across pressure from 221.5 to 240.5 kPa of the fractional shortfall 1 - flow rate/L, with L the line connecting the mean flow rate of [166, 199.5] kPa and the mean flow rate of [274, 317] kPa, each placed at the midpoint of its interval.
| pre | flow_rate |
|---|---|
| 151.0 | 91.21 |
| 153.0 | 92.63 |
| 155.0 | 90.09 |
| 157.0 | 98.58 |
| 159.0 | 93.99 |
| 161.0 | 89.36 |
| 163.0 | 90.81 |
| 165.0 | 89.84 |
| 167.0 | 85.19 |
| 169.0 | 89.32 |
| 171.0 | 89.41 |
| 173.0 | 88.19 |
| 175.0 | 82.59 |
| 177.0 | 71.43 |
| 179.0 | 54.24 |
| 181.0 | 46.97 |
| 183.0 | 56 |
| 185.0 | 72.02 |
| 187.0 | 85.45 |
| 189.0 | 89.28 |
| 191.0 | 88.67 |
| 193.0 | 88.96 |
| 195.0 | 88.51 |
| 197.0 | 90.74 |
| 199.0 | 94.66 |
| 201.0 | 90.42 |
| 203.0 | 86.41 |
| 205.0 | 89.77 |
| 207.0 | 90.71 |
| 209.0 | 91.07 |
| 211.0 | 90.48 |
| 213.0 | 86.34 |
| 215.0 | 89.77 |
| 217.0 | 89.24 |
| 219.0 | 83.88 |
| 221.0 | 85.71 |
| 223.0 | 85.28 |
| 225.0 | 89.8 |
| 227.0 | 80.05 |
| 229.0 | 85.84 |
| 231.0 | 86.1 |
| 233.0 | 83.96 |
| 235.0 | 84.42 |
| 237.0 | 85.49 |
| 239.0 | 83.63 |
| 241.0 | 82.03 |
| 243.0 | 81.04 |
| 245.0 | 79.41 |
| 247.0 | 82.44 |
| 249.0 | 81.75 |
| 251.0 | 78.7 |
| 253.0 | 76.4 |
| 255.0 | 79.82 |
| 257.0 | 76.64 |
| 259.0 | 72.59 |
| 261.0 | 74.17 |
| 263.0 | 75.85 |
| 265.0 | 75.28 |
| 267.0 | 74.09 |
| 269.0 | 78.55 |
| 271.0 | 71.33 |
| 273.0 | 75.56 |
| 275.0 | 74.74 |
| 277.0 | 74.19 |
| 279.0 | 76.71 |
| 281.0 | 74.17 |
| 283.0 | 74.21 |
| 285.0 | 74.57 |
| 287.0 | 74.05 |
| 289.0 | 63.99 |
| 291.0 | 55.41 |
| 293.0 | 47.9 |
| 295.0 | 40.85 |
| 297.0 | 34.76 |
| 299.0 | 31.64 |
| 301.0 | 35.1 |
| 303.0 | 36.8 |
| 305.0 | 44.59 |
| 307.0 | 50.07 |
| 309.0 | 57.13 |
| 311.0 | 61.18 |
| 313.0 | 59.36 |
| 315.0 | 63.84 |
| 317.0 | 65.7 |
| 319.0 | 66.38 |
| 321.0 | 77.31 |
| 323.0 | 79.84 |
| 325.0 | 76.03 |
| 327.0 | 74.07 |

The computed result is -3.9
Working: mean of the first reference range 79.9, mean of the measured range 84.9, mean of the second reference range 57.6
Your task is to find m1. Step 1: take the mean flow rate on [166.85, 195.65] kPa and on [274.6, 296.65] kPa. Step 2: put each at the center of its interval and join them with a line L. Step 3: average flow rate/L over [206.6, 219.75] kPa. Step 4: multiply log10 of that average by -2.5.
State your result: -0.195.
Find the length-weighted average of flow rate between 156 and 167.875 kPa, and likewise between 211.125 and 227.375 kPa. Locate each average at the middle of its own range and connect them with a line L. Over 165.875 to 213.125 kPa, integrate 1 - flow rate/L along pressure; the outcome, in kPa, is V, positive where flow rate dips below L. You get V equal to 3.4 kPa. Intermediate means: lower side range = 91.4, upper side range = 86.7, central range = 82.7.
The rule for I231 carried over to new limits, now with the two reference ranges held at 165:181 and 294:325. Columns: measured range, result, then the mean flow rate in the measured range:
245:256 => -2.53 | 79.8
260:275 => -3.19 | 75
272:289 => -4.18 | 74.1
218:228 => -2.18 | 84.9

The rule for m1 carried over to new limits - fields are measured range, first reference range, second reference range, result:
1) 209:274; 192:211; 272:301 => -0.07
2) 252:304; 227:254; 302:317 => 0.04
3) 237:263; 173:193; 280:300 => -0.24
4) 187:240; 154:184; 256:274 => -0.12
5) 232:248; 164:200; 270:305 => -0.20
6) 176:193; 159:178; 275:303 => 0.16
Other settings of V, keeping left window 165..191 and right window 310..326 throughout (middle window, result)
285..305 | 6.3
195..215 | -3.9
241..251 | -1.1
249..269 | -1.2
